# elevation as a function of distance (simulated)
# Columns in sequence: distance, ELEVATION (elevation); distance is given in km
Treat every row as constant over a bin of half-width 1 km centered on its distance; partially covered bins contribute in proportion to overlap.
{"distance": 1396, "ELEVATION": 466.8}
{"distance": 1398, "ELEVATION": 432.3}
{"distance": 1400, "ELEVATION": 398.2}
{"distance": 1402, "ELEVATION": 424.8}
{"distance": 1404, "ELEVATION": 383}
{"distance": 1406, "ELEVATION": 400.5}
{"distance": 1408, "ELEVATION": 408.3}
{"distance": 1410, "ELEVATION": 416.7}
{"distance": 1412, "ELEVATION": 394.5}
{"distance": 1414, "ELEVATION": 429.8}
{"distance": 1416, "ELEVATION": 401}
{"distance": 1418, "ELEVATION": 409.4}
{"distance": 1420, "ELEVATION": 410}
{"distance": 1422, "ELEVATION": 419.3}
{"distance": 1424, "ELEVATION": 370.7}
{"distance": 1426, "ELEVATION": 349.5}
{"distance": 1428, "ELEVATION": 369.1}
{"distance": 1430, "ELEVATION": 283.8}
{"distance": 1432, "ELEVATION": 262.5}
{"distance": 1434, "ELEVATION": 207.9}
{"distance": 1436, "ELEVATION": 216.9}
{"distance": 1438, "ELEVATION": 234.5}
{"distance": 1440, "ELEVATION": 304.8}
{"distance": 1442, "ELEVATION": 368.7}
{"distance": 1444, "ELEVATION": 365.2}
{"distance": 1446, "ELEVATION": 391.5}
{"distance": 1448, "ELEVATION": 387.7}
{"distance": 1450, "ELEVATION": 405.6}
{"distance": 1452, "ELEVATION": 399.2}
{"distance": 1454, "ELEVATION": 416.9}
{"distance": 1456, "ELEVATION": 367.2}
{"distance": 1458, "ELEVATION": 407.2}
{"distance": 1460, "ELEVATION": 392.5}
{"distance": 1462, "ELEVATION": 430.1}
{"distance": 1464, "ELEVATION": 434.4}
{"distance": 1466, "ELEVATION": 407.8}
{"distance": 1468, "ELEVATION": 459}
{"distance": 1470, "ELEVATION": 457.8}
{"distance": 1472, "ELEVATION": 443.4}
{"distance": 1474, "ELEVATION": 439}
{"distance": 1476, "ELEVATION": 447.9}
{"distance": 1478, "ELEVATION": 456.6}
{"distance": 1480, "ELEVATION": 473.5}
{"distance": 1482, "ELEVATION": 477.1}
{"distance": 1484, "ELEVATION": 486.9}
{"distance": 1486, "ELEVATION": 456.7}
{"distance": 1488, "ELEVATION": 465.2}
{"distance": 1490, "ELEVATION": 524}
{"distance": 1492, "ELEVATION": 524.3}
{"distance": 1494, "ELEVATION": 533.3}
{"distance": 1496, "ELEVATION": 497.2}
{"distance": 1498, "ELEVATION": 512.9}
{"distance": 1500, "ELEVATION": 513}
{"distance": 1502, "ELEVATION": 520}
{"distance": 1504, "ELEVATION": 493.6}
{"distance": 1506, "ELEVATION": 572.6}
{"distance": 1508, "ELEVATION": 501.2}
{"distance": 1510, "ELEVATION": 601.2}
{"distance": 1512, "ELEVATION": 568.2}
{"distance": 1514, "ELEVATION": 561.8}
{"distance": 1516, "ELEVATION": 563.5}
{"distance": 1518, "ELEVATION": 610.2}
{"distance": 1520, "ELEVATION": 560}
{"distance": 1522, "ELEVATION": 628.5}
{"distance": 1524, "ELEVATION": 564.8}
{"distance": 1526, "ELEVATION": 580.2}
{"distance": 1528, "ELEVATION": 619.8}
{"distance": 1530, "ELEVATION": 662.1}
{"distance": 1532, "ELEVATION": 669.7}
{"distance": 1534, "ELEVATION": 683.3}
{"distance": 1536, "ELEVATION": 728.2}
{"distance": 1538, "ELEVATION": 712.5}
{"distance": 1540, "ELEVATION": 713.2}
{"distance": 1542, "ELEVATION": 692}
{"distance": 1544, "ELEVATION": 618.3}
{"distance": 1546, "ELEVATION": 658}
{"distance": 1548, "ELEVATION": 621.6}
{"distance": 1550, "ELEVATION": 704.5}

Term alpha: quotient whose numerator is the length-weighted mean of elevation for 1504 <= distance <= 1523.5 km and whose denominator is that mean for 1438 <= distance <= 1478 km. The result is 1.4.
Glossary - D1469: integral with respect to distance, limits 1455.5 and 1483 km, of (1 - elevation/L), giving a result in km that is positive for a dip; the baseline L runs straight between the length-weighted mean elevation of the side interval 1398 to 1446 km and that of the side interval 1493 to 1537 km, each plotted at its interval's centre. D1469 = 2.1 km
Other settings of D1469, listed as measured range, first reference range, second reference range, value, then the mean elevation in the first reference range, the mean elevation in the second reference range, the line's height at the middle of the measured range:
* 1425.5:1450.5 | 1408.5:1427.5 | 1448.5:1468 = 5.4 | 399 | 409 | 404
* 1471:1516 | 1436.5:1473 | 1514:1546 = 1.2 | 391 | 639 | 518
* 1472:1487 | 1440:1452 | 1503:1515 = 0.3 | 378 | 550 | 470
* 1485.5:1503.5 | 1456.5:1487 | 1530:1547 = 0.6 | 443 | 683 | 525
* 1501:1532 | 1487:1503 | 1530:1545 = 1.2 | 511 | 686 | 600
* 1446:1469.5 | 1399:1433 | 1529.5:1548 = 3.6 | 384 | 679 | 485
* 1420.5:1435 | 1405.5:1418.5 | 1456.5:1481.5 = 3.1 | 409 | 437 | 417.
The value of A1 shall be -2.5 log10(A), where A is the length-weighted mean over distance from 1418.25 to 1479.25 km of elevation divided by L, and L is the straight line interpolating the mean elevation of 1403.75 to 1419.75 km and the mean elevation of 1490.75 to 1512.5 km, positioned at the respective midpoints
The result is 0.21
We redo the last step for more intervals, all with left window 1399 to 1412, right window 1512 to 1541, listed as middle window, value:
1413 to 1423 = 0.04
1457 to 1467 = 0.23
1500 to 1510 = 0.12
